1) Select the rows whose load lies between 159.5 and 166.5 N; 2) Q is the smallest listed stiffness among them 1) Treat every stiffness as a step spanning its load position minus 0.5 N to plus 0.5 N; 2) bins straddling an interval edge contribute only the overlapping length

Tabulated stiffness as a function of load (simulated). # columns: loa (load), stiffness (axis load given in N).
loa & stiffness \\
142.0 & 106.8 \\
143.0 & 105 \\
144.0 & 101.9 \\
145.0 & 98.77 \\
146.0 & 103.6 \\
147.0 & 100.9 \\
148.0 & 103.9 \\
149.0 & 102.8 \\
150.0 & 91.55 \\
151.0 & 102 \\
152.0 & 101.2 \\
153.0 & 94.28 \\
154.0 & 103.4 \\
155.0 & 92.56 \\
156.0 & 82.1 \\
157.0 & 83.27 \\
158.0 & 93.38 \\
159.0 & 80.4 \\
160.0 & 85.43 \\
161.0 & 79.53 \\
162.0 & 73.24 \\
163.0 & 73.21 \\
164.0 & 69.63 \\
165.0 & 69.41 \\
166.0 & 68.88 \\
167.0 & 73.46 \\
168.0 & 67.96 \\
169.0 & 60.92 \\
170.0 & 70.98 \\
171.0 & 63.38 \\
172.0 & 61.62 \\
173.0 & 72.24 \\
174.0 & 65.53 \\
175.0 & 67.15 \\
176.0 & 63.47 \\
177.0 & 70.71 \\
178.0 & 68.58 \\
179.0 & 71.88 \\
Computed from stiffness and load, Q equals 68.88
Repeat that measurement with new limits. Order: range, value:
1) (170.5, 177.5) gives 61.62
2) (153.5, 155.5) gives 92.56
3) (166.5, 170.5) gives 60.92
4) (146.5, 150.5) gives 91.55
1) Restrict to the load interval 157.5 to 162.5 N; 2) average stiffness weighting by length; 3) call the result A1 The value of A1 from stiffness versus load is 82.4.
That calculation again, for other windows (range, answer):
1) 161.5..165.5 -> 71.4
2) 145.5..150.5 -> 101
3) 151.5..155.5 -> 97.9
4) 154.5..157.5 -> 86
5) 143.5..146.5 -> 101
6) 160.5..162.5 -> 76.4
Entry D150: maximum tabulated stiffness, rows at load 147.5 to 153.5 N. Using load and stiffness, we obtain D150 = 103.9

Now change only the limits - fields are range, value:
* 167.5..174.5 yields 72.24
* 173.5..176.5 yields 67.15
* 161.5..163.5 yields 73.24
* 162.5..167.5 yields 73.46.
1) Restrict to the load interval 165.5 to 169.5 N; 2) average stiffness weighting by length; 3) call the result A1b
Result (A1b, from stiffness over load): 67.8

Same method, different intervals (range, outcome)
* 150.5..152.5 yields 102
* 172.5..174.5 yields 68.9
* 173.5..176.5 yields 65.4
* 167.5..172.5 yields 65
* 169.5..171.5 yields 67.2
